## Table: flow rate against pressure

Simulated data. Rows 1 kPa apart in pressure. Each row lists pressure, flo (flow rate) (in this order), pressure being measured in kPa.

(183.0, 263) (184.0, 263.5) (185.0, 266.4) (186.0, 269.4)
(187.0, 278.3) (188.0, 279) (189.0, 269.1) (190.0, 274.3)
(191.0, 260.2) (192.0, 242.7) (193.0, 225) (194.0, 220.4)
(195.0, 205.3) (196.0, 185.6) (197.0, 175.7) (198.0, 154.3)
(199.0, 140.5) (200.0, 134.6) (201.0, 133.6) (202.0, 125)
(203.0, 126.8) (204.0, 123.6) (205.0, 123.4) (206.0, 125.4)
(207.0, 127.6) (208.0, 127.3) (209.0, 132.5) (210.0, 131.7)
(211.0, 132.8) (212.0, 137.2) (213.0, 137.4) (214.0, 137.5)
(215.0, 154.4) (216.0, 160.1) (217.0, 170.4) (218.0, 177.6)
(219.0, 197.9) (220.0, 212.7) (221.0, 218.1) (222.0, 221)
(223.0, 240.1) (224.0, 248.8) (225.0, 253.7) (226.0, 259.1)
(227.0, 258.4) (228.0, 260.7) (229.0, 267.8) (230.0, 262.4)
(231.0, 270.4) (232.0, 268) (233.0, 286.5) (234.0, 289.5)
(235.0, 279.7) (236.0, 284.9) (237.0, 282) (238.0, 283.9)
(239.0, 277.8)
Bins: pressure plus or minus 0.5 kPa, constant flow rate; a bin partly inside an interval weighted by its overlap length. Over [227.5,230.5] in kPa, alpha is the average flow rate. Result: 264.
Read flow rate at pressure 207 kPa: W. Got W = 127.6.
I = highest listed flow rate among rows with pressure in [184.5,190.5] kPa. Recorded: 279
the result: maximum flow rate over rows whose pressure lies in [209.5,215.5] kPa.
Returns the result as 154.4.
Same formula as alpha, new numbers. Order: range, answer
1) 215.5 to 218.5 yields 169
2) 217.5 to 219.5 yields 188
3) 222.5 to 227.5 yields 252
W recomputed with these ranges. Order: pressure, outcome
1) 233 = 286.5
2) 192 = 242.7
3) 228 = 260.7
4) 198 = 154.3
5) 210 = 131.7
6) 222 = 221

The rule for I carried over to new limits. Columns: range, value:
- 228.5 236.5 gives 289.5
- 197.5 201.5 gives 154.3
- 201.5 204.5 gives 126.8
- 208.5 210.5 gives 132.5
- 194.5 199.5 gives 205.3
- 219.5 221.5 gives 218.1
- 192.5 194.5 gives 225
